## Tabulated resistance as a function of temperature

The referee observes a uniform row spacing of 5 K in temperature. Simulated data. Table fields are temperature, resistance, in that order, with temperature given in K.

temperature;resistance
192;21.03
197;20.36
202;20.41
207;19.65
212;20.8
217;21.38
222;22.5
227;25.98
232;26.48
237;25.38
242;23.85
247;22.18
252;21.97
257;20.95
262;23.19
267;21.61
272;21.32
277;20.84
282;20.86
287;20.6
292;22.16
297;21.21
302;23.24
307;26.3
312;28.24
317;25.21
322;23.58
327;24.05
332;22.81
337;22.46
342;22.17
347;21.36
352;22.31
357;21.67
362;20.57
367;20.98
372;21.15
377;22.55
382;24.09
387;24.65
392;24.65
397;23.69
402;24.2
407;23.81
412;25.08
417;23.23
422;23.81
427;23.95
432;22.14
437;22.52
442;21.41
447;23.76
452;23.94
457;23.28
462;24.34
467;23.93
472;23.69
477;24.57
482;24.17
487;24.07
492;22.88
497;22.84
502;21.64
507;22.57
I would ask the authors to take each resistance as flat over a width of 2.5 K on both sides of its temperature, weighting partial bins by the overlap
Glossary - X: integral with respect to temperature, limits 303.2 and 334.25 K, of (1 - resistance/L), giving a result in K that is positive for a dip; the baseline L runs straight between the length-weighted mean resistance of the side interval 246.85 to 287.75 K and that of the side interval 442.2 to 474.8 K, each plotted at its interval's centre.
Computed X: -4.1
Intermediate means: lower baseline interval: 21.5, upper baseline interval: 23.7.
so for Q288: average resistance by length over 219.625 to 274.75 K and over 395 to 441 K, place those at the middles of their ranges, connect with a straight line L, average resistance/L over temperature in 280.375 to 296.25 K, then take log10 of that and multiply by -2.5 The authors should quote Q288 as 0.10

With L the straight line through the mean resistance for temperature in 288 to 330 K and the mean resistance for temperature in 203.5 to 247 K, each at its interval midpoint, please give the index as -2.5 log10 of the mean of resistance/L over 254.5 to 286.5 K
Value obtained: 0.11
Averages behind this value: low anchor 23.1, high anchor 24.1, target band 21.4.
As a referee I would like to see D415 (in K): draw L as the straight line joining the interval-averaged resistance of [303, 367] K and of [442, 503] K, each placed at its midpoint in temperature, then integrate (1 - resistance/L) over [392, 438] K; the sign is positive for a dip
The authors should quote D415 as -0.5 K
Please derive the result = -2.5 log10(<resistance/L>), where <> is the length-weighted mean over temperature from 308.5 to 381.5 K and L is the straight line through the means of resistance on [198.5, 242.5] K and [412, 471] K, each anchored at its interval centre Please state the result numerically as 0.01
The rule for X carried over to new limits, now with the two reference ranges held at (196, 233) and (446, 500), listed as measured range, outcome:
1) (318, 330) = -0.6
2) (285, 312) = -0.7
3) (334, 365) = 1.6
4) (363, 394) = 0.4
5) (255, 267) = 0.2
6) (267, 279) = 0.7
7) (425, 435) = 0.2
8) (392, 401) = -0.3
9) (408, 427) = -0.5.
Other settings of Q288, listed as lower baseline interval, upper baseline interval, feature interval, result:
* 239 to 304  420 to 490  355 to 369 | 0.081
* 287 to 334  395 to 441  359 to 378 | 0.120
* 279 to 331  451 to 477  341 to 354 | 0.081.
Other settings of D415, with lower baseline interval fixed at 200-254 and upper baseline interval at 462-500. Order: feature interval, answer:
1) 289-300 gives 0.6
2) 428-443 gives 0.8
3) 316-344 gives -0.1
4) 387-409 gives -0.7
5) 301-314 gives -1.7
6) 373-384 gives 0.2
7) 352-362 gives 0.7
